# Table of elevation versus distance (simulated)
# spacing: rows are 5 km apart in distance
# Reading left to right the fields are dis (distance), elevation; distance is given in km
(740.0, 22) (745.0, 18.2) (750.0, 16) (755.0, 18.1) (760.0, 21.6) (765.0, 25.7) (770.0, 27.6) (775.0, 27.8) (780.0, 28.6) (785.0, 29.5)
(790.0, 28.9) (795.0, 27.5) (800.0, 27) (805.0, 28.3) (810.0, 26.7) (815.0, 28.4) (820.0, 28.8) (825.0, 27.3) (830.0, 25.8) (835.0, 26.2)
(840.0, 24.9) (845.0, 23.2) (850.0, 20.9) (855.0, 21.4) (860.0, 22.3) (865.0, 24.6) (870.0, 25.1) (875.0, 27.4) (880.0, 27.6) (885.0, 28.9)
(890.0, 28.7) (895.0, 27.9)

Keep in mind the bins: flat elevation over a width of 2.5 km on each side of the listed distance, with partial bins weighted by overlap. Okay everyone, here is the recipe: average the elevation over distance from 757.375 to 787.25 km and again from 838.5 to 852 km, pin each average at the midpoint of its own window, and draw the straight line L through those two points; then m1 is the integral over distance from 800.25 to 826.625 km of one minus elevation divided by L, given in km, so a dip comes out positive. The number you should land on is -3.5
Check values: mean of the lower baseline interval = 26.7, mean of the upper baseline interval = 22.9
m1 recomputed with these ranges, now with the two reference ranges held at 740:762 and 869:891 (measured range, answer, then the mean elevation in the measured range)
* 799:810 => -2.48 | 27.5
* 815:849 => -2.39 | 26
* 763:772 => -3.03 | 26.6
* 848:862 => 2.37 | 21.5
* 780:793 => -4.78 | 29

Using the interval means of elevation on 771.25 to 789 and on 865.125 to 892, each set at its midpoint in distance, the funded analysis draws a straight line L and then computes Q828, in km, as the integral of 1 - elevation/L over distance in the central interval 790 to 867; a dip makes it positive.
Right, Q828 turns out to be 6.30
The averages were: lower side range 28.6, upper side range 27.3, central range 25.7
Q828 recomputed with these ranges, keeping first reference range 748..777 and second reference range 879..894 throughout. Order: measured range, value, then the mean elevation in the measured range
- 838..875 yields 5.0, 23.5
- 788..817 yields -3.7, 27.8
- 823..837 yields -0.3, 26.4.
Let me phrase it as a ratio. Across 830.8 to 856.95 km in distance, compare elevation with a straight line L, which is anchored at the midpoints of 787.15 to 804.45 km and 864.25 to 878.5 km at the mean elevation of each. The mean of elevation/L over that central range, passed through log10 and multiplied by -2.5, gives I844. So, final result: 0.14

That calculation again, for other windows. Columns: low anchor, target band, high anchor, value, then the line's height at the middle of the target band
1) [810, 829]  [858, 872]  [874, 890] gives 0.168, 28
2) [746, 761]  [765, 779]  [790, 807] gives -0.234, 22.2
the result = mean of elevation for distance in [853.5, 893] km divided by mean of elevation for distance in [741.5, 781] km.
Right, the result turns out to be 1.14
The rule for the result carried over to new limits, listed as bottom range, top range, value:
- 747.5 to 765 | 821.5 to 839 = 1.35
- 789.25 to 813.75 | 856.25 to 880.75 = 0.91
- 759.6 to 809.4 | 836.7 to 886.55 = 0.89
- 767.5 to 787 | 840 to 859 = 0.79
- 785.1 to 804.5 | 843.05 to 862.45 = 0.78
